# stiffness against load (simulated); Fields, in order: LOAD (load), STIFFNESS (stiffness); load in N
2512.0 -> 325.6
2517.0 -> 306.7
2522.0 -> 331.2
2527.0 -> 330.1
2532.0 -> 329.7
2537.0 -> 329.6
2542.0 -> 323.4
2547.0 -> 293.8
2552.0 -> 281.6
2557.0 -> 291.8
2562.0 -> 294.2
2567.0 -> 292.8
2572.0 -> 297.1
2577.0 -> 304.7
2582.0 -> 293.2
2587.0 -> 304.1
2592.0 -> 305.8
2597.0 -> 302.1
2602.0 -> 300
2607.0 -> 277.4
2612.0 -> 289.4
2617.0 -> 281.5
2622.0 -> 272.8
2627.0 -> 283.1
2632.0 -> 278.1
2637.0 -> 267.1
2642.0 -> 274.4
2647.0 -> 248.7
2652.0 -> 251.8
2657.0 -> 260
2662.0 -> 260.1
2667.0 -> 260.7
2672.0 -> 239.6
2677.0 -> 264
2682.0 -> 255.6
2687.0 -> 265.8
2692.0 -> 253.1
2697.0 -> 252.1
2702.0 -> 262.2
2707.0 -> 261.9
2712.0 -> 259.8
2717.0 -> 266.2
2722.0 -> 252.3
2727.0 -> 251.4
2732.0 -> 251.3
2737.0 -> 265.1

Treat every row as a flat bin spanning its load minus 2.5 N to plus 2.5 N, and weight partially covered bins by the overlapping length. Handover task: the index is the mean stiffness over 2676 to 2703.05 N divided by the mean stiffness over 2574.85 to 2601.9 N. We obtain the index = 0.86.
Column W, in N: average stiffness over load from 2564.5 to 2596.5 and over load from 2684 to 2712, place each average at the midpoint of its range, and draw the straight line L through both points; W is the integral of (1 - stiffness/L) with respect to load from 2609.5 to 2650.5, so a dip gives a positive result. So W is 1.3 N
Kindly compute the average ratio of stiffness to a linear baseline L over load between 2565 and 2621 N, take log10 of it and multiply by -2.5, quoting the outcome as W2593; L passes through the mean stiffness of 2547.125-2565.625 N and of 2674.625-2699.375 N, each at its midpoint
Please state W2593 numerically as -0.05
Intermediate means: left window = 290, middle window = 295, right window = 258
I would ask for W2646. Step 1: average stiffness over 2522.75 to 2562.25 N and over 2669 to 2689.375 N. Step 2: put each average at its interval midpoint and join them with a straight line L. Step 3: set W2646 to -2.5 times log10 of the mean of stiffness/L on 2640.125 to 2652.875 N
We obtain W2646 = 0.046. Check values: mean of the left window 311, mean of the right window 256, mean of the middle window 258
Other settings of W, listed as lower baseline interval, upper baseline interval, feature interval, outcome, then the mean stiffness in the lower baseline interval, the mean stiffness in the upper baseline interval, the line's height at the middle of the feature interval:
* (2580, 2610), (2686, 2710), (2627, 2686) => 2.79 N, 297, 259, 274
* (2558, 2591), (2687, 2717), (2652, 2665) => 0.66 N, 298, 259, 272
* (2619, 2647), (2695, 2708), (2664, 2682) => 0.65 N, 273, 259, 265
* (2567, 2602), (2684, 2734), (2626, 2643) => 0.49 N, 300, 258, 283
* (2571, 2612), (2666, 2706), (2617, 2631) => 0.24 N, 298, 257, 283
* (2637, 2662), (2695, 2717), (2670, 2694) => 0.36 N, 260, 260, 260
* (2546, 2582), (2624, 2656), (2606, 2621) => -0.33 N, 294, 267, 276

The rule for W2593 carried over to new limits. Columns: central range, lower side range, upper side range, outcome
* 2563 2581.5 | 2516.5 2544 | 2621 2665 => 0.02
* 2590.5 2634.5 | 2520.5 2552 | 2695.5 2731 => 0.02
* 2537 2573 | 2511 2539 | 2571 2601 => 0.05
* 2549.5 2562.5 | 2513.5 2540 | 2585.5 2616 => 0.09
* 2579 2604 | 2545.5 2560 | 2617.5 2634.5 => -0.07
